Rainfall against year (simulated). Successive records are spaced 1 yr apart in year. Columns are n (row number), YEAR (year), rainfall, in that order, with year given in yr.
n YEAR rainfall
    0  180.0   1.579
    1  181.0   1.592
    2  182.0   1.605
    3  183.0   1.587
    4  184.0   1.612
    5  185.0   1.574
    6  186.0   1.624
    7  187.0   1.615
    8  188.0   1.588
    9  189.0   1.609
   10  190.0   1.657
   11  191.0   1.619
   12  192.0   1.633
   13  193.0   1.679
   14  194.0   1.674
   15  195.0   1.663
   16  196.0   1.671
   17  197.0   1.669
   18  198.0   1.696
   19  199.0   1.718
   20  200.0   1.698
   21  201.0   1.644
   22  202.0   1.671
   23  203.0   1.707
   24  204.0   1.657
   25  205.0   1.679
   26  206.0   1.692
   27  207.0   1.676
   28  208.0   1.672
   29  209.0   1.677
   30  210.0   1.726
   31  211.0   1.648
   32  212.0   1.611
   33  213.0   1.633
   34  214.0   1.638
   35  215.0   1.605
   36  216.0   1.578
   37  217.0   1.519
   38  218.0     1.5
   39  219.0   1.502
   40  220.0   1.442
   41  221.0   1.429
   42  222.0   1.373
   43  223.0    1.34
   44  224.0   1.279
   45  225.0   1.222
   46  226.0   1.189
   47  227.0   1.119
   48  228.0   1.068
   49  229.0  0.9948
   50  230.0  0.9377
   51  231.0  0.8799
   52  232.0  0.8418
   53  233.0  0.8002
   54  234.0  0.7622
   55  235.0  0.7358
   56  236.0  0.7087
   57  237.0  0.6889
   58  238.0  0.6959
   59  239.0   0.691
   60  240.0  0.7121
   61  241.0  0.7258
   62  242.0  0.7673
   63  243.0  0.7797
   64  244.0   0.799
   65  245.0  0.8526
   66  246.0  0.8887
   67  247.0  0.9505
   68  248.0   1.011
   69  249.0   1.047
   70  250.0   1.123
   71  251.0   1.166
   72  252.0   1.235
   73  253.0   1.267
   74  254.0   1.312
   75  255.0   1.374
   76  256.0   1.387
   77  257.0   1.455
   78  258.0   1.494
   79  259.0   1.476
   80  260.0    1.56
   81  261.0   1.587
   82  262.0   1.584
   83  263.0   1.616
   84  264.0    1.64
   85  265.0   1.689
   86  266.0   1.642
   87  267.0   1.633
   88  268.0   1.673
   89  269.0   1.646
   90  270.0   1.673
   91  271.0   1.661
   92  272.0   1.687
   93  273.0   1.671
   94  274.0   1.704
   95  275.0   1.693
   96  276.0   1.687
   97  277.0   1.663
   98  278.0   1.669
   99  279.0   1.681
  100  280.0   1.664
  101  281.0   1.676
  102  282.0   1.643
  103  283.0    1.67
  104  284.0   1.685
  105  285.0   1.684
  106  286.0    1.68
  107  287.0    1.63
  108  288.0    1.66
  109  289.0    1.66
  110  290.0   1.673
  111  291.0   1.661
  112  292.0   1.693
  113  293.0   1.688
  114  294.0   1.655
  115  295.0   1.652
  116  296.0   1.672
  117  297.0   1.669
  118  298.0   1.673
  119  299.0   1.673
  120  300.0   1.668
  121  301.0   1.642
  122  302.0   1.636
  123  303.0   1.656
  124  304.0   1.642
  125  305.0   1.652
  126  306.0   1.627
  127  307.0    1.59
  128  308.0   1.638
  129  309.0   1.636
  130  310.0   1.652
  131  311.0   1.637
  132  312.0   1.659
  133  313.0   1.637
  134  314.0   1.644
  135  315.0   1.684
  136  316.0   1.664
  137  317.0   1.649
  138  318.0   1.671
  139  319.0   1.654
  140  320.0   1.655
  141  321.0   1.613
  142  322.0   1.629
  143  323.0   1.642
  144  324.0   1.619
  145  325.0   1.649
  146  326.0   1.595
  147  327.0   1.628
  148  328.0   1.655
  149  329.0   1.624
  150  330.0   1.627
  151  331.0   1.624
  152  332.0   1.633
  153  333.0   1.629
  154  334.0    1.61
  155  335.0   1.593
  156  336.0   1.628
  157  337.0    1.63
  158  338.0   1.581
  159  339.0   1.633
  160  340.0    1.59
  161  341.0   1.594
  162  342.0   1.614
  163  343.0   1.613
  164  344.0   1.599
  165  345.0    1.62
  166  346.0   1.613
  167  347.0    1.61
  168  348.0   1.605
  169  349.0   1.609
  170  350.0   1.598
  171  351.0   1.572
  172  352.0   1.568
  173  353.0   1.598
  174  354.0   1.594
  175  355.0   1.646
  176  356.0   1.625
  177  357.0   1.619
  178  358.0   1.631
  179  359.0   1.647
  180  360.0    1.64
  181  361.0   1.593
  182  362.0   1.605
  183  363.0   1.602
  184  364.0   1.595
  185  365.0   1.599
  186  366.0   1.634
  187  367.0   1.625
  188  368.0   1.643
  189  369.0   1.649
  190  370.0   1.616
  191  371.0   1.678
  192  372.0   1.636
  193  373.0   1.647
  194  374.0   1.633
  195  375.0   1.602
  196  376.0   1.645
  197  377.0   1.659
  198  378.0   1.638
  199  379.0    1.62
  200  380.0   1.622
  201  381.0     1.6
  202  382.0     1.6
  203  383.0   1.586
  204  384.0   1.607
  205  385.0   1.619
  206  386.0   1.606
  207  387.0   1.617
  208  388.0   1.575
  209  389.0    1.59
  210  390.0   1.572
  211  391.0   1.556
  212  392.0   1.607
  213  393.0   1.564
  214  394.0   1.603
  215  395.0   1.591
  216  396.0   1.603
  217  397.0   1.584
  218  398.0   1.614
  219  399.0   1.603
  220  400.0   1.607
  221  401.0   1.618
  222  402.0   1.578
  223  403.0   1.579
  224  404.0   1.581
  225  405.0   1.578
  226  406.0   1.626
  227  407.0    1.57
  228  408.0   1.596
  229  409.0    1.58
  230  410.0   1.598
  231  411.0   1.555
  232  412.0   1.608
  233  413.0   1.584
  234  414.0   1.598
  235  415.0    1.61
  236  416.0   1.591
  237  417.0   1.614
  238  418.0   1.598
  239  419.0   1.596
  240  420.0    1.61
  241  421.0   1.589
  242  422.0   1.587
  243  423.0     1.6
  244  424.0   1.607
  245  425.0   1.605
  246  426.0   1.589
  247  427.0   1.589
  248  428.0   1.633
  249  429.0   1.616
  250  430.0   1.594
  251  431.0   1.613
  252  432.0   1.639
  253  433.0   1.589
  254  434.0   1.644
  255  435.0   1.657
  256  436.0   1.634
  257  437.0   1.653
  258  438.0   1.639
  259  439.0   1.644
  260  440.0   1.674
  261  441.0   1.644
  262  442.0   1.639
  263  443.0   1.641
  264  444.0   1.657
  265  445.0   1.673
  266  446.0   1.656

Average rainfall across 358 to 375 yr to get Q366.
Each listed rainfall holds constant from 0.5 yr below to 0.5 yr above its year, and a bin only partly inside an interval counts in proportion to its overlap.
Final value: 1.63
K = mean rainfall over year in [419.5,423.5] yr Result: 1.6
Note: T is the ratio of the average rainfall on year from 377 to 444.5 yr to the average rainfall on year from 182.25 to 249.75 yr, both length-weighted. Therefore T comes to 1.20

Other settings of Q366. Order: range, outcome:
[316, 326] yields 1.64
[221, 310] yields 1.39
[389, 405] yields 1.59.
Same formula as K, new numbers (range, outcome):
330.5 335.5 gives 1.62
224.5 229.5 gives 1.12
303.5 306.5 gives 1.64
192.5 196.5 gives 1.67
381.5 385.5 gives 1.6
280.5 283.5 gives 1.66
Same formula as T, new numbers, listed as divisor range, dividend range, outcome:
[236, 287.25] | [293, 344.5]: 1.19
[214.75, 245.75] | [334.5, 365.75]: 1.54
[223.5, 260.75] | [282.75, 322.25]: 1.61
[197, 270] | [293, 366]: 1.24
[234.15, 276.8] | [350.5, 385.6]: 1.28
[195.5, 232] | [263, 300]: 1.12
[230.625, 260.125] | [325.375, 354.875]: 1.61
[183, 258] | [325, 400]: 1.21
